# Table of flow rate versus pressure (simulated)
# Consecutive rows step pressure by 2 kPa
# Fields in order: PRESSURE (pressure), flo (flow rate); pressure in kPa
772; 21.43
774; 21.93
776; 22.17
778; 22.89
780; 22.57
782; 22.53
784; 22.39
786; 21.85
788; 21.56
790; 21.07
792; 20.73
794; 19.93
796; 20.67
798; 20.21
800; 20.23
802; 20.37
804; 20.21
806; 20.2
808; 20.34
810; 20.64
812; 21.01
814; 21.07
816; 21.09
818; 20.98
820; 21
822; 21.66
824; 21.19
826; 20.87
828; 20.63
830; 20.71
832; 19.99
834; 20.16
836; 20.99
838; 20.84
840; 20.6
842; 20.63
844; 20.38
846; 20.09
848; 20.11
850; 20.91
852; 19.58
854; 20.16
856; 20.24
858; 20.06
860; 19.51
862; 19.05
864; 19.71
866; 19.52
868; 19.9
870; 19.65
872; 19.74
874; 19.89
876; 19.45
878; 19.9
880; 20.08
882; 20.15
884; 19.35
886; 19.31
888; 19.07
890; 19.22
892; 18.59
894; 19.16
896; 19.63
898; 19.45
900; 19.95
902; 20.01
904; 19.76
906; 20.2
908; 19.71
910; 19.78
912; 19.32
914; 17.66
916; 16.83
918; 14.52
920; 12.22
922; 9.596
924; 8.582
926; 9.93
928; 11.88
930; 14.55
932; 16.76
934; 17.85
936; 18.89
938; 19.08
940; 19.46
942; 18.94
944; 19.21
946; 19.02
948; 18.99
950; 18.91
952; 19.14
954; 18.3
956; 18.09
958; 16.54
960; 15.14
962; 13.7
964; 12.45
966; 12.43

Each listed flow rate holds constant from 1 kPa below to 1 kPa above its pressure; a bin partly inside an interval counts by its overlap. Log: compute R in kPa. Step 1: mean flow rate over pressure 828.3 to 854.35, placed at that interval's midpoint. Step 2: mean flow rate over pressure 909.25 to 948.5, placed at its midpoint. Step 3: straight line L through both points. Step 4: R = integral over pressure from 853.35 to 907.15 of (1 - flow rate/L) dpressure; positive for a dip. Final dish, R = -3.5 kPa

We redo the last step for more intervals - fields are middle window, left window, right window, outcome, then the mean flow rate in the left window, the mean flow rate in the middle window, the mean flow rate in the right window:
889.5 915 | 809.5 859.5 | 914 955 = -2.64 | 20.6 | 19.4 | 16.2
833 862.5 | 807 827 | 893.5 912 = 0.43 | 21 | 20.2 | 19.7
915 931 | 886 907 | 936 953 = 5.82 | 19.5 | 12.3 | 19.1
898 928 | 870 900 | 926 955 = 3.85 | 19.5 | 16.2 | 17.7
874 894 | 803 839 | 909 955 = -1.23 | 20.8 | 19.5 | 16.5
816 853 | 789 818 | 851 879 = -0.90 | 20.6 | 20.6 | 19.7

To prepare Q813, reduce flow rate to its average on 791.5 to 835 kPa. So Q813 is 20.6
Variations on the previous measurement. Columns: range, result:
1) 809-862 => 20.6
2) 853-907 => 19.7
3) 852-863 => 19.8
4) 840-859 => 20.3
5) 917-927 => 11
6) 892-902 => 19.5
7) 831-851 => 20.5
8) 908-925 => 15.1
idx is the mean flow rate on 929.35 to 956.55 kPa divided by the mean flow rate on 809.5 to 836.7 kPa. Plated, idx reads 0.9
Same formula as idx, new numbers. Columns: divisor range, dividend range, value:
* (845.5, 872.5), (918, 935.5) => 0.65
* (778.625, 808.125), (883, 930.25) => 0.81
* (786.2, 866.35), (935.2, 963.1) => 0.88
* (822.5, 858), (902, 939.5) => 0.79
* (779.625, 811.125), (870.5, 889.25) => 0.94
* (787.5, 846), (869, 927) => 0.87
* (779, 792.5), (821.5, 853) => 0.94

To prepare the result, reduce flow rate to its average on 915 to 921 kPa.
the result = 14.5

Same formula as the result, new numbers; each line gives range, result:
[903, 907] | 20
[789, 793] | 20.9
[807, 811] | 20.5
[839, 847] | 20.4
